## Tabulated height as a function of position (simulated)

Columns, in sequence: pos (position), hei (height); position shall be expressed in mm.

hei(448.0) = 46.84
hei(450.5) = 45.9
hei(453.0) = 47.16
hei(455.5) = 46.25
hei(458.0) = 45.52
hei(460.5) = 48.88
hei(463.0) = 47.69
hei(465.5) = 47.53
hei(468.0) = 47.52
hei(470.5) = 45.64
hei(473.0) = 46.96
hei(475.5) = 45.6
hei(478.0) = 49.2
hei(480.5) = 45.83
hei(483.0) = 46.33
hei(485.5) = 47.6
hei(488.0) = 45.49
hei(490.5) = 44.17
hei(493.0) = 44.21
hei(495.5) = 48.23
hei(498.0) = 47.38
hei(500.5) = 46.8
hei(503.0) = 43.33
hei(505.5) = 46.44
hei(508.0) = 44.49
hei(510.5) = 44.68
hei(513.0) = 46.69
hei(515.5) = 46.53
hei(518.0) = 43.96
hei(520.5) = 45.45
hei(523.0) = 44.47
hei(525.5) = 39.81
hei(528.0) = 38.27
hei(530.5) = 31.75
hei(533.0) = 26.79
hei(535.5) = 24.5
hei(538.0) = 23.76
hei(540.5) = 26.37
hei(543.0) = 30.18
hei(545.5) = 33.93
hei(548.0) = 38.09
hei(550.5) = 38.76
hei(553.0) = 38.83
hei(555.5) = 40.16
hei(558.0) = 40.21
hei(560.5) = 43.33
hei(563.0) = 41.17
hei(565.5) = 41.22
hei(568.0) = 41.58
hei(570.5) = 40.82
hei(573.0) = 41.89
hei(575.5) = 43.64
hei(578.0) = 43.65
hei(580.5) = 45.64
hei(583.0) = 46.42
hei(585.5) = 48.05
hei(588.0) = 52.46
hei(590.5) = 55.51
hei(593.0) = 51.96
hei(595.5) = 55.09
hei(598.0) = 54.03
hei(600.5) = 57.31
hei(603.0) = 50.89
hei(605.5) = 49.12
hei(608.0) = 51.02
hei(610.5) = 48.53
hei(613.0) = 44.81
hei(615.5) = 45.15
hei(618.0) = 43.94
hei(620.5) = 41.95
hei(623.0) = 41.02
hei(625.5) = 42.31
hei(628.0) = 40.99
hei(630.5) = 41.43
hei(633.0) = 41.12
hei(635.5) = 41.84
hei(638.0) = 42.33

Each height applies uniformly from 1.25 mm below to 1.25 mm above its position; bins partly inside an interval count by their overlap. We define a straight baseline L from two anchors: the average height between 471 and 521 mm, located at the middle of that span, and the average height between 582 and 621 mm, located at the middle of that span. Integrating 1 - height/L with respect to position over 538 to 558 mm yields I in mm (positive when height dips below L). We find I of 5.49 mm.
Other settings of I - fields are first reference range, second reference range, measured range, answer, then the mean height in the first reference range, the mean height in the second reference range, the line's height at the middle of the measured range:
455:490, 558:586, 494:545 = 6.5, 46.8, 43.1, 45.1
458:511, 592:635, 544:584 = 4.8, 46.4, 47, 46.8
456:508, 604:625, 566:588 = 0.7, 46.5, 45.6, 45.9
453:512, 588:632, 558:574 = 2.0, 46.4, 48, 47.5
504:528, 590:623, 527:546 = 6.8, 44.4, 49.5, 45.5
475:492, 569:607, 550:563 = 2.1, 46.3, 49.1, 48.2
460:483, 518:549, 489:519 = -4.1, 47.1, 34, 40.2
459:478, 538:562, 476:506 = -1.4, 47.2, 36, 44.1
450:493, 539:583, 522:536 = 2.5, 46.6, 39.5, 42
